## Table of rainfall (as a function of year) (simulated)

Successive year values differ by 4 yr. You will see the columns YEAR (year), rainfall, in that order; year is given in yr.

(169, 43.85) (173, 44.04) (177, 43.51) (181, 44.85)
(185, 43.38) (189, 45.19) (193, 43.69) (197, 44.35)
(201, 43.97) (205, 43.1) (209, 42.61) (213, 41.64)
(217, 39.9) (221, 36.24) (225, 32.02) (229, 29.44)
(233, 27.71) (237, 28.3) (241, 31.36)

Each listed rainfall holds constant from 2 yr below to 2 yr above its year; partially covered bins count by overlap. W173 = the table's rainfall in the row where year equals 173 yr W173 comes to 44.04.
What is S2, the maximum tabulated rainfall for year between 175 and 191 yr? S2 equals 45.19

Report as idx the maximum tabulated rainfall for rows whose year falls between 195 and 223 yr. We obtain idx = 44.35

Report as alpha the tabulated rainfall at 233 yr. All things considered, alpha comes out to 27.71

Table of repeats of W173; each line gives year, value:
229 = 29.44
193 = 43.69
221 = 36.24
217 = 39.9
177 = 43.51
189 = 45.19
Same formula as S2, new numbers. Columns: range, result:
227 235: 29.44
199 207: 43.97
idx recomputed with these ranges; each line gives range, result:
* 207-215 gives 42.61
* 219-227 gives 36.24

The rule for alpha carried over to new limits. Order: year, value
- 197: 44.35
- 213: 41.64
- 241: 31.36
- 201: 43.97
